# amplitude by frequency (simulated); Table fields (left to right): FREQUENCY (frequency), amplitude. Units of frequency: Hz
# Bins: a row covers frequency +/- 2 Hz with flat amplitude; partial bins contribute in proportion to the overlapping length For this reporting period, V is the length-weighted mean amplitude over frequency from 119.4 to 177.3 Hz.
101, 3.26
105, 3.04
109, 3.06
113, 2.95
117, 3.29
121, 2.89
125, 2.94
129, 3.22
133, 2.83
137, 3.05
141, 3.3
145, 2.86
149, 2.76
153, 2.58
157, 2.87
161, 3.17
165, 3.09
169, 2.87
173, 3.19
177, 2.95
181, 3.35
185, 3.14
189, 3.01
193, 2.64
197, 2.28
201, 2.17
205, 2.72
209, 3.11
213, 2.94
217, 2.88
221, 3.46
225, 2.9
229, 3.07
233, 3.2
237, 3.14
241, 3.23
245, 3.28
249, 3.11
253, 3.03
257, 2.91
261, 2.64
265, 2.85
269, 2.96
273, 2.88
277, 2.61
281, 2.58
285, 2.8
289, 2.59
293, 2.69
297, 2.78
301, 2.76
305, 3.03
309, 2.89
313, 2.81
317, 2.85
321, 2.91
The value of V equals 2.97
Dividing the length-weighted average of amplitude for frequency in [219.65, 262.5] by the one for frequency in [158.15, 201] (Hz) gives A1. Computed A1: 1.05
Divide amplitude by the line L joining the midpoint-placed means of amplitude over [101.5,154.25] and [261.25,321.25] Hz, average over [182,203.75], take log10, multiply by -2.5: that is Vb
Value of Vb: 0.09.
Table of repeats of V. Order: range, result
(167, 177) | 3.01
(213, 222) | 3.09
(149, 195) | 2.98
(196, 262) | 2.96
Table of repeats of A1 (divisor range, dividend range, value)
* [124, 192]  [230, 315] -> 0.96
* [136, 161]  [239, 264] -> 1.04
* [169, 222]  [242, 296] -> 0.98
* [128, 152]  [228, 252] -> 1.06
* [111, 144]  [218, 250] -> 1.04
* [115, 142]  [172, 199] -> 0.95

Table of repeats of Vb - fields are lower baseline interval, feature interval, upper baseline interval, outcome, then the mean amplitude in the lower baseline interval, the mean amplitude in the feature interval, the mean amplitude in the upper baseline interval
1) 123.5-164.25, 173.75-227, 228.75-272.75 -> 0.038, 2.96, 2.9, 3.03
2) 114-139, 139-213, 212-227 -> 0.055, 3.03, 2.89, 3.05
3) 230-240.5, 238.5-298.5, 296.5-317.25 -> 0.060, 3.17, 2.87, 2.86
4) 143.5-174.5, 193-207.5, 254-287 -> 0.172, 2.92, 2.45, 2.79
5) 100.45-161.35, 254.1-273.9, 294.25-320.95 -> 0.013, 2.99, 2.85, 2.85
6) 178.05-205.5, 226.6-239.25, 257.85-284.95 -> -0.135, 2.77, 3.13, 2.76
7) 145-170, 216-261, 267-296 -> -0.114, 2.89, 3.09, 2.73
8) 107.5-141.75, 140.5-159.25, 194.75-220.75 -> 0.042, 3.05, 2.84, 2.74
